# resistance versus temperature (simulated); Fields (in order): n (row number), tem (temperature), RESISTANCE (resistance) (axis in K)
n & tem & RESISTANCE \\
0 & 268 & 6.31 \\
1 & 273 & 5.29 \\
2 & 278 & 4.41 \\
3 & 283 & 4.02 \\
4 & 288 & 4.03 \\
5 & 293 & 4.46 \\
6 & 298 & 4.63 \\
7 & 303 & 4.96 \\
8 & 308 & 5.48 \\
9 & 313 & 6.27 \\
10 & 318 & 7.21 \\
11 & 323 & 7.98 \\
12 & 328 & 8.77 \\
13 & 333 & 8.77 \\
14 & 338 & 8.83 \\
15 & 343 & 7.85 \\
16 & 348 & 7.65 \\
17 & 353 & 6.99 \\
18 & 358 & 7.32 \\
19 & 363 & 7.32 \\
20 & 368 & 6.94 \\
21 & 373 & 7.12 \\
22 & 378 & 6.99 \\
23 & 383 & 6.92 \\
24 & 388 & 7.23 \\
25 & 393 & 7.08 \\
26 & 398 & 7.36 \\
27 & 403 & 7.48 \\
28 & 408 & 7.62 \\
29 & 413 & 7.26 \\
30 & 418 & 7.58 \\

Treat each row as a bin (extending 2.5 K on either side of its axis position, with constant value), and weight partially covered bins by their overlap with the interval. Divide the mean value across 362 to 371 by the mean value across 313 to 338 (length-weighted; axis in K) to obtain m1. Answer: 0.88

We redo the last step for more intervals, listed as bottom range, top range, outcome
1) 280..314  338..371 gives 1.56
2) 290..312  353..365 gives 1.46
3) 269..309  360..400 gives 1.52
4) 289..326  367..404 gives 1.23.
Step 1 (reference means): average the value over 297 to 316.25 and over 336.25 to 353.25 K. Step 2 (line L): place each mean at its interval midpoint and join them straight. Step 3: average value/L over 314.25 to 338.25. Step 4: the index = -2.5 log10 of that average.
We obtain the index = -0.21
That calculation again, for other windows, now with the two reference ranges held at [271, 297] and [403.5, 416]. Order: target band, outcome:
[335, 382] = -0.20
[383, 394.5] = -0.03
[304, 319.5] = -0.20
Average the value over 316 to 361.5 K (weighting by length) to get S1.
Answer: 7.92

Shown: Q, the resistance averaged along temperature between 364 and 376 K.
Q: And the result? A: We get 7.06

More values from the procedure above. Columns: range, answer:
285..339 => 6.4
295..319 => 5.59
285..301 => 4.38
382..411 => 7.3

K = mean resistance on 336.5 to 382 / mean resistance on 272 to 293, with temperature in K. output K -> 1.69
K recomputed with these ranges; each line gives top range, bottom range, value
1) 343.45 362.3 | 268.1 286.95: 1.55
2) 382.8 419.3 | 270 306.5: 1.60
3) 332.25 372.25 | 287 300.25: 1.73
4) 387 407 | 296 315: 1.37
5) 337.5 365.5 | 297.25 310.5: 1.49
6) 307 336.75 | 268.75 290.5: 1.65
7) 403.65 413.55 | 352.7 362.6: 1.04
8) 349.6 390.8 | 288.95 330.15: 1.16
